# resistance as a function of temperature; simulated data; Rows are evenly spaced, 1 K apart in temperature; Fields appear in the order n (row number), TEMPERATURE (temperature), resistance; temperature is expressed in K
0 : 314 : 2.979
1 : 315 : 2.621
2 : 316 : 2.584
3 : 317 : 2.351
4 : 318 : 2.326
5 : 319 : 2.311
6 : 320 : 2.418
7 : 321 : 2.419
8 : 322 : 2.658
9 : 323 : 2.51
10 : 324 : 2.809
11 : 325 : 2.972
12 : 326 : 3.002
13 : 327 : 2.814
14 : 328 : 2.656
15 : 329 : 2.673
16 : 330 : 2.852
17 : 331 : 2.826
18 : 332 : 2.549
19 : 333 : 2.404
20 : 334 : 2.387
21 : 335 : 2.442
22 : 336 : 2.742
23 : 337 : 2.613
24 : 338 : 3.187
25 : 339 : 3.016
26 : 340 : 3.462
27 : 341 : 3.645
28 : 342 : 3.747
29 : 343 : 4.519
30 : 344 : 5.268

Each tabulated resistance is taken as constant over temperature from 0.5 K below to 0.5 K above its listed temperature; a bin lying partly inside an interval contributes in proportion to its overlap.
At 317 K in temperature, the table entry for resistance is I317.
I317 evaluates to 2.351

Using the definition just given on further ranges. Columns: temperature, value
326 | 3.002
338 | 3.187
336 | 2.742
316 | 2.584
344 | 5.268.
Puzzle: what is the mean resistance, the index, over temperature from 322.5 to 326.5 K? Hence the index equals 2.82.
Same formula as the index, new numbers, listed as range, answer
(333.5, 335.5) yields 2.41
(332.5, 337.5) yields 2.52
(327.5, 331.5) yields 2.75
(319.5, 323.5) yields 2.5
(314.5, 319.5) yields 2.44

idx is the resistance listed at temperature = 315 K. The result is 2.621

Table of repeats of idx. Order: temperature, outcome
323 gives 2.51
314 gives 2.979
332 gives 2.549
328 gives 2.656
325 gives 2.972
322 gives 2.658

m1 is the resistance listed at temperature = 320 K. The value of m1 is 2.418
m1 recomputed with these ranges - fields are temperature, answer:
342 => 3.747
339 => 3.016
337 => 2.613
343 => 4.519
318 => 2.326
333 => 2.404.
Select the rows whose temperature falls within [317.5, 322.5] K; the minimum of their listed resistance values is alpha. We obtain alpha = 2.311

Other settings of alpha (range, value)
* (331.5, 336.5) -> 2.387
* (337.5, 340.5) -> 3.016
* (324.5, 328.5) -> 2.656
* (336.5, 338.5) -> 2.613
